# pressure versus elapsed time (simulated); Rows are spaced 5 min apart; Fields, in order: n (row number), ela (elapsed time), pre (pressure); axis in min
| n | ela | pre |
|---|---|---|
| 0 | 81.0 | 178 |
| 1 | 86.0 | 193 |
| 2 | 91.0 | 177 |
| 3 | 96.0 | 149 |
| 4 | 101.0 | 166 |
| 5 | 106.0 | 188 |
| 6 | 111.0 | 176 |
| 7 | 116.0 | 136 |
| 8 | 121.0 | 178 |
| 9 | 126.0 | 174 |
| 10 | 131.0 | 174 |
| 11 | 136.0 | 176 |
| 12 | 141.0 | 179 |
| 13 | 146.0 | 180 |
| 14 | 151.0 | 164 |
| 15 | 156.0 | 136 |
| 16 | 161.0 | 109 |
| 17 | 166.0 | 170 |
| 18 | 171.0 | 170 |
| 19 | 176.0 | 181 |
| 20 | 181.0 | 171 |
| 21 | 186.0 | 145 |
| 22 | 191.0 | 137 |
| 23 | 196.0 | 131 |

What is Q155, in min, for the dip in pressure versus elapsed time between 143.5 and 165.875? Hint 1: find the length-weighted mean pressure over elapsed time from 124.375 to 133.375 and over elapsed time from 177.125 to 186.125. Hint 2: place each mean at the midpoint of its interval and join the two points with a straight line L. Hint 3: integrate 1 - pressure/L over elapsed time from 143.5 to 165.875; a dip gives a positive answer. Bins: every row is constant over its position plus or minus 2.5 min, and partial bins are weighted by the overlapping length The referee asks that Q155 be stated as 2.64 min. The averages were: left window 174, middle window 150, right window 165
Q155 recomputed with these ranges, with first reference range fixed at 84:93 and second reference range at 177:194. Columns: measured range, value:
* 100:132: 1.0 min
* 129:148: -1.0 min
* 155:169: 1.8 min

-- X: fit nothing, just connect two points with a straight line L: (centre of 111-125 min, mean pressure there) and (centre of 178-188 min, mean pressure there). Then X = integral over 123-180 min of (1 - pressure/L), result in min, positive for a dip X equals -1.46 min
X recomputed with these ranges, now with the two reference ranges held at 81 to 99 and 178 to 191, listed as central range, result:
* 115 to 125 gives 0.29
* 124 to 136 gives -0.64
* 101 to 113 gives -0.62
